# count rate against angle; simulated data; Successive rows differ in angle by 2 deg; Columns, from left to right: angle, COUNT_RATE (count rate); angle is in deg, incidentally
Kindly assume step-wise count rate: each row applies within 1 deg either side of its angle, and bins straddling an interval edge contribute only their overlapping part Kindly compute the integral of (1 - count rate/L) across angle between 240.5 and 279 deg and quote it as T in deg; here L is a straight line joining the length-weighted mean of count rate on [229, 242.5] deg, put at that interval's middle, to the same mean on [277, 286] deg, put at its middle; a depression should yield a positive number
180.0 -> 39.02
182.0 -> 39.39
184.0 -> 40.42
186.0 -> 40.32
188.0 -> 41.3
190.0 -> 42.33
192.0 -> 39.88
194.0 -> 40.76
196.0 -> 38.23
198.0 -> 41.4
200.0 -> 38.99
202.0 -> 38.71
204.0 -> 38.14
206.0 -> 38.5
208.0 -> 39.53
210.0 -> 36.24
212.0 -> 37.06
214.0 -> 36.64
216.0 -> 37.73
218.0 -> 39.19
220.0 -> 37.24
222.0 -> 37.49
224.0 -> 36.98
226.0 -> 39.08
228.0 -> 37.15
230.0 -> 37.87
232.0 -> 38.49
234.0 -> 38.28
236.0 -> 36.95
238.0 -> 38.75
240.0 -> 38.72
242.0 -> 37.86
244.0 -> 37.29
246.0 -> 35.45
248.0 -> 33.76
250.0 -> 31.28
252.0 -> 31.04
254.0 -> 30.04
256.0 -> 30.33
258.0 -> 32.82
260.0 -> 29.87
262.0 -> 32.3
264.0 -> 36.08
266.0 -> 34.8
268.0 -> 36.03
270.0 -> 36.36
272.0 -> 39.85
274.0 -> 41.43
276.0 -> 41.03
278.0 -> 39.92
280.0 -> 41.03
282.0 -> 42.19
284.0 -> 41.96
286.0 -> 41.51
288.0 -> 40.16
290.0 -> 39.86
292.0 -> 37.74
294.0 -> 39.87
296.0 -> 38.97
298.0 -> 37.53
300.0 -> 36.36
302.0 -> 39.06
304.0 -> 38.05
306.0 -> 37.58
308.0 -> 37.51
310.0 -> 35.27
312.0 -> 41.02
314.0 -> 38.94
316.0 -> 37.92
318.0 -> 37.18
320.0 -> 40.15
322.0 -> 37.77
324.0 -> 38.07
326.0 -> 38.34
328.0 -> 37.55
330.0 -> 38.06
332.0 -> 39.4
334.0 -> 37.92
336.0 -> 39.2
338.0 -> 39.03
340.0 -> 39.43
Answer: 4.5 deg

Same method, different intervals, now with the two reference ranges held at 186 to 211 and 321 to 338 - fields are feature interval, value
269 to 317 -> -0.7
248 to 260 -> 2.4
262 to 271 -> 0.8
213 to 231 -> 0.7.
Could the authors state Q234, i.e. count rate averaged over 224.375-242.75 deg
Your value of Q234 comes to 38.1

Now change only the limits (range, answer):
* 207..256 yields 36.5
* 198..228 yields 38.1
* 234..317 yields 37.2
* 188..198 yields 40.5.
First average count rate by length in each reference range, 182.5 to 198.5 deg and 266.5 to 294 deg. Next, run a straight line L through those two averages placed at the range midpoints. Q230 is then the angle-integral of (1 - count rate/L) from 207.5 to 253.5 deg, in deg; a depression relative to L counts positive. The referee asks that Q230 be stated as 3.8 deg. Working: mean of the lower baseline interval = 40.5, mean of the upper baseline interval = 39.8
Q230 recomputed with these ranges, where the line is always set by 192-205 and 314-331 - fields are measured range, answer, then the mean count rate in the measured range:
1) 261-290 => -0.2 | 38.9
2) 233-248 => 0.6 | 37.4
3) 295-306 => 0.1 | 38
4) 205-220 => 0.6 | 37.8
